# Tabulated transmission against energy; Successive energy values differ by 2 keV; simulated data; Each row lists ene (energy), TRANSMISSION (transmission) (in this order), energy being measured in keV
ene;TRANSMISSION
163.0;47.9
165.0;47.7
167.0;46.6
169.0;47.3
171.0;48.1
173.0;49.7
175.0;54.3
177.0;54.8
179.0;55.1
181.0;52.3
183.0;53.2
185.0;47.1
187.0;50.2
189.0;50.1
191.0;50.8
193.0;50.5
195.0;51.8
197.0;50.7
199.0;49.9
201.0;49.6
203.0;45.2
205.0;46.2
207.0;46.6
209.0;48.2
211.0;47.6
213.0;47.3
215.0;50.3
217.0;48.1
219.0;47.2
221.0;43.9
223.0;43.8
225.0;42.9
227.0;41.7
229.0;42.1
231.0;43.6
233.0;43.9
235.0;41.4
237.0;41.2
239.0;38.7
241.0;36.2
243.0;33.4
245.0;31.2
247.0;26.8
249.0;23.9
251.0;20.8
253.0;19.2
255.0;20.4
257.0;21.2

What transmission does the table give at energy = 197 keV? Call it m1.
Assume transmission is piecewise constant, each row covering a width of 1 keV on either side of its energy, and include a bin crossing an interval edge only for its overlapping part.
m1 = 50.7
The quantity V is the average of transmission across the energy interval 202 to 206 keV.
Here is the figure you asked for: 45.7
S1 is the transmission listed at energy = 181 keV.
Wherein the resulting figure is 52.3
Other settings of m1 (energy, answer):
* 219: 47.2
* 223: 43.8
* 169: 47.3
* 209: 48.2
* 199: 49.9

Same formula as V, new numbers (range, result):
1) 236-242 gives 38.7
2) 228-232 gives 42.9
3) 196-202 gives 50.1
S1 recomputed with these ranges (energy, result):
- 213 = 47.3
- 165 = 47.7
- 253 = 19.2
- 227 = 41.7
